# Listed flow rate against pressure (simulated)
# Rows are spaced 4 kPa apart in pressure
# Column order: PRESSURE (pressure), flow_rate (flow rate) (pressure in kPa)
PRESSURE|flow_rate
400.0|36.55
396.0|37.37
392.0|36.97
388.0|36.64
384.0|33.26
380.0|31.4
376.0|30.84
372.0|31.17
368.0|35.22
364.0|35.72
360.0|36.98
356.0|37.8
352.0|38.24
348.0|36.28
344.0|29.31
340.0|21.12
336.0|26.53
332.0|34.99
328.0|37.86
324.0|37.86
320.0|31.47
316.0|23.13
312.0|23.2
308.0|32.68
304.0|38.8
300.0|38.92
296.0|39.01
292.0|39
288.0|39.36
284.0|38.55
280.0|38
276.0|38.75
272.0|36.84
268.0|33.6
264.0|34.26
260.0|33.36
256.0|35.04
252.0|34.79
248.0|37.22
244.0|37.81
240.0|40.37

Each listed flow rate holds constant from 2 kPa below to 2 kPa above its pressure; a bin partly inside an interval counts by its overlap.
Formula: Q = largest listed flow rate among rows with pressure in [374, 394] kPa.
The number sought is 36.97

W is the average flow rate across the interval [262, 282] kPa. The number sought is 36.3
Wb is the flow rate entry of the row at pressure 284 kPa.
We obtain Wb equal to 38.55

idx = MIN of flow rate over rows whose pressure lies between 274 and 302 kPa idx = 38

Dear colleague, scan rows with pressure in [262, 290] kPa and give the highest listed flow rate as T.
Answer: 39.36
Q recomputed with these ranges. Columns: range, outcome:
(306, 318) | 32.68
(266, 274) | 36.84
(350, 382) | 38.24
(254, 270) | 35.04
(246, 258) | 37.22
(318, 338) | 37.86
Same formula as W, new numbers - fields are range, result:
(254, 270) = 34.1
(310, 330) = 30.7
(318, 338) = 33.7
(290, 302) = 39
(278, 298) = 38.8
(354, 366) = 36.8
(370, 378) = 31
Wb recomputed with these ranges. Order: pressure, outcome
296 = 39.01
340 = 21.12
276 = 38.75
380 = 31.4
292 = 39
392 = 36.97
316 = 23.13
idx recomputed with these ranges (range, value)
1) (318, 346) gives 21.12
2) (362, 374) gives 31.17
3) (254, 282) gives 33.36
